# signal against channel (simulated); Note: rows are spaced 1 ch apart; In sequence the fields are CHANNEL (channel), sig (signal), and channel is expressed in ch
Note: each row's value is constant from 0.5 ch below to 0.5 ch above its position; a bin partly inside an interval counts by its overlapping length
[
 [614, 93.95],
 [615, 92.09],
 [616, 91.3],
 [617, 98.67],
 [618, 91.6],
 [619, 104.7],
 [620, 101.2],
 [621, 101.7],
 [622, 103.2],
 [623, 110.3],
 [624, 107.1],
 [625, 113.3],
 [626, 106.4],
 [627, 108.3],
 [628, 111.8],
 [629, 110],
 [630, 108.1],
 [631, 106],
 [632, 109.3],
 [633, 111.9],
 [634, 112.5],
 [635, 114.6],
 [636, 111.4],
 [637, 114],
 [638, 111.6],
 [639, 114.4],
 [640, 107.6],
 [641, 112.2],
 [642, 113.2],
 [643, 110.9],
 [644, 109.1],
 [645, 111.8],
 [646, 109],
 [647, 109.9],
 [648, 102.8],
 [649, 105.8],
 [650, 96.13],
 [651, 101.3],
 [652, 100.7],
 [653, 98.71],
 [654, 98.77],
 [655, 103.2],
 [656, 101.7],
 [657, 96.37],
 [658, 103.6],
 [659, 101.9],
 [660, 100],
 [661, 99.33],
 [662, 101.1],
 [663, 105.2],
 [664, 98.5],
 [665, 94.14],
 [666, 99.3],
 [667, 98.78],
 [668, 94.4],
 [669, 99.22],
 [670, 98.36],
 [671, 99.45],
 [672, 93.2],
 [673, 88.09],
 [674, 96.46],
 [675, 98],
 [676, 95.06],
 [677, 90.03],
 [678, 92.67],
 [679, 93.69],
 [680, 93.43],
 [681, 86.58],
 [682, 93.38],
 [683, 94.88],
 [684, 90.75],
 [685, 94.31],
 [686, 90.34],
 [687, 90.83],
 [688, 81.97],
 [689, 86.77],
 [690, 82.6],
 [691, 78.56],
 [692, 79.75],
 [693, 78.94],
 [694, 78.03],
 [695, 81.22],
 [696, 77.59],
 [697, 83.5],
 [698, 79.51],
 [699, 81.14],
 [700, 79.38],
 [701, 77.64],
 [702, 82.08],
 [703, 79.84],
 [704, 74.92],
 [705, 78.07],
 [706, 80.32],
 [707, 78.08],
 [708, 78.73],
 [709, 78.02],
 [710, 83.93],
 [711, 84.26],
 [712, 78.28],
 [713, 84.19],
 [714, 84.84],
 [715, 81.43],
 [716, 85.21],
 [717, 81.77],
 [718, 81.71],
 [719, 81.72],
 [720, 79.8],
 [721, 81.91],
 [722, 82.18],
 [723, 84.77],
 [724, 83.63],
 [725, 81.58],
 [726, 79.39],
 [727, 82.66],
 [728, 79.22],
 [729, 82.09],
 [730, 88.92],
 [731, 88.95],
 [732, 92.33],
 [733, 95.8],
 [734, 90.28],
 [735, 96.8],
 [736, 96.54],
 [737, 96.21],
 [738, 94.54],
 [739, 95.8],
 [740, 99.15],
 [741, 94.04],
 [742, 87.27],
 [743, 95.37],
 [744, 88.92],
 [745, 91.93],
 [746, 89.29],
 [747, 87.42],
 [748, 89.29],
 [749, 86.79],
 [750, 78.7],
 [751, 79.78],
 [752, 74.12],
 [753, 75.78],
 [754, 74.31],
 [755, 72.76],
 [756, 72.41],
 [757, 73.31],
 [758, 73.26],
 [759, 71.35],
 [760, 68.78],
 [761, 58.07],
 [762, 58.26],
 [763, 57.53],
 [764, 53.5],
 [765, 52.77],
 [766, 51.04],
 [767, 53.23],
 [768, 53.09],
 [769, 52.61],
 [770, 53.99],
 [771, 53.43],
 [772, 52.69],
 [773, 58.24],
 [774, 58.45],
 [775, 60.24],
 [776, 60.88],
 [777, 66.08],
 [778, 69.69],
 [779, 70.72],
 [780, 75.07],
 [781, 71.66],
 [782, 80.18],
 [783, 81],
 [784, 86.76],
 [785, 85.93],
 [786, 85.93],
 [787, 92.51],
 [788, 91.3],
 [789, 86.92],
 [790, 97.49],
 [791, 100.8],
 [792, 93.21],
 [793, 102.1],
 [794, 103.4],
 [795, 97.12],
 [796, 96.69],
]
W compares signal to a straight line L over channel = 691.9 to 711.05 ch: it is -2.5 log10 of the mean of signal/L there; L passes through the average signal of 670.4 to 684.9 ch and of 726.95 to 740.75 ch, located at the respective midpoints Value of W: 0.16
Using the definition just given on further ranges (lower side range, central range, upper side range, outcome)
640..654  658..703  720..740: 0.10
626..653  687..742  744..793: 0.04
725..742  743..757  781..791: 0.10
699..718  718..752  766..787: -0.17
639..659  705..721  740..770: 0.06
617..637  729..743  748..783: -0.24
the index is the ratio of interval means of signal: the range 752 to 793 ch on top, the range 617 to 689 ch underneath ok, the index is 0.69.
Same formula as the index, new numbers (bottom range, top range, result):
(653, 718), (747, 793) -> 0.81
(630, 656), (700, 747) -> 0.79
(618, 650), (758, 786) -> 0.59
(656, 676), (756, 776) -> 0.60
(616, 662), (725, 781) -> 0.71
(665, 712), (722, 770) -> 0.91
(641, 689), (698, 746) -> 0.87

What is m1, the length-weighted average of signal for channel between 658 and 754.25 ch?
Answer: 87.6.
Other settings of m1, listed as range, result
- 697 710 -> 79.3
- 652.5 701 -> 92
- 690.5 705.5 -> 79.3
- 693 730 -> 81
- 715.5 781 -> 76.5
